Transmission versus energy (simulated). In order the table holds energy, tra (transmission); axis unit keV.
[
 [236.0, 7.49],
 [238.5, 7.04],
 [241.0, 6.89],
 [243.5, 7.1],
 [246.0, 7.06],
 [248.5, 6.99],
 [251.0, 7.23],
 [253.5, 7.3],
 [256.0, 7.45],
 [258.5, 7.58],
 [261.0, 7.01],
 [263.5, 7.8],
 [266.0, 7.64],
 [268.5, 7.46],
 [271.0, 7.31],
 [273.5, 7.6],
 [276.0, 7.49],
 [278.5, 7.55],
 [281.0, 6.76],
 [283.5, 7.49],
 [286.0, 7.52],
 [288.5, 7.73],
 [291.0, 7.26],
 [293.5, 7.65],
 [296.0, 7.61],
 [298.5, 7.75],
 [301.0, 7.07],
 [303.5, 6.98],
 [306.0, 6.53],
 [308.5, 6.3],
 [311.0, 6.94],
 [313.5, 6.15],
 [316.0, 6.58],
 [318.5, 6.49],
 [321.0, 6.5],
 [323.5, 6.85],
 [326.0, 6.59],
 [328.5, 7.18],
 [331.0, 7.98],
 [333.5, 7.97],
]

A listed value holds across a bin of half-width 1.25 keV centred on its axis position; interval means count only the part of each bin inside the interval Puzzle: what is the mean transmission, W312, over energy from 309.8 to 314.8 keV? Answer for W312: 6.54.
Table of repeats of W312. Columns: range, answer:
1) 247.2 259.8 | 7.31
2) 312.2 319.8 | 6.41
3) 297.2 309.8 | 6.93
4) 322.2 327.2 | 6.72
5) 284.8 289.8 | 7.62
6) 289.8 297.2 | 7.51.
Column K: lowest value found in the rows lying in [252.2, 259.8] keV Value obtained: 7.3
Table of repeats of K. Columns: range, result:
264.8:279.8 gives 7.31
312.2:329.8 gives 6.15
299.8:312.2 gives 6.3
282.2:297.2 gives 7.26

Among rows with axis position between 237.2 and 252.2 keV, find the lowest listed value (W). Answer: 6.89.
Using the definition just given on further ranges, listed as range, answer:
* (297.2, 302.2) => 7.07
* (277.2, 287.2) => 6.76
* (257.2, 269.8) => 7.01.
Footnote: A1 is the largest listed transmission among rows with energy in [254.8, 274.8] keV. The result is 7.8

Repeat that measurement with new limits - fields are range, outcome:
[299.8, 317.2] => 7.07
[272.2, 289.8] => 7.73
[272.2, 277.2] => 7.6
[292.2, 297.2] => 7.65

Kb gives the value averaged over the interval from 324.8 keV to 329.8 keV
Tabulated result 6.9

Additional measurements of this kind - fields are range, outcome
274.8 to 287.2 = 7.36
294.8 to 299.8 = 7.67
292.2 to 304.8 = 7.41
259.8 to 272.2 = 7.45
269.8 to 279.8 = 7.48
